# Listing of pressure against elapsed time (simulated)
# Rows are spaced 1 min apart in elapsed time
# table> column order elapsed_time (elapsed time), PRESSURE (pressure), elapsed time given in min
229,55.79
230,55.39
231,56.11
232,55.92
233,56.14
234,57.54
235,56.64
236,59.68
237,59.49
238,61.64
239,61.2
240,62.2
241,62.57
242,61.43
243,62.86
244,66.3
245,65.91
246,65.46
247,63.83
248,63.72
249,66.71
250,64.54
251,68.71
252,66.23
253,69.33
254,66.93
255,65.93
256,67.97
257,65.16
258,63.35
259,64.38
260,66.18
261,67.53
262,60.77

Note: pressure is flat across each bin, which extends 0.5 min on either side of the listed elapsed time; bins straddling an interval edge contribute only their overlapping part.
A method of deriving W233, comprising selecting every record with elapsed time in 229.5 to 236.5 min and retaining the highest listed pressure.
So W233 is 59.68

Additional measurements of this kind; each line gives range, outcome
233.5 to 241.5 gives 62.57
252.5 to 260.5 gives 69.33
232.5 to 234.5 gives 57.54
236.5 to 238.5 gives 61.64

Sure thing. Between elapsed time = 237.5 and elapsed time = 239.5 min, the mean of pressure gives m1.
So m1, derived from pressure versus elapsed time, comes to 61.4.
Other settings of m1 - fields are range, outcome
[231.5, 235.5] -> 56.6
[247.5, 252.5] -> 66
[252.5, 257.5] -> 67.1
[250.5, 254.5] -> 67.8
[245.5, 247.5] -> 64.6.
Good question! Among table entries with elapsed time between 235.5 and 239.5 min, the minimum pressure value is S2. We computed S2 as 59.49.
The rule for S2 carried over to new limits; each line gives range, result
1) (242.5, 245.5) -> 62.86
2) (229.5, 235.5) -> 55.39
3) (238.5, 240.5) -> 61.2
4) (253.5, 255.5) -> 65.93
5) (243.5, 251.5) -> 63.72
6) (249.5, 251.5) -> 64.54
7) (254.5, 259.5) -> 63.35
